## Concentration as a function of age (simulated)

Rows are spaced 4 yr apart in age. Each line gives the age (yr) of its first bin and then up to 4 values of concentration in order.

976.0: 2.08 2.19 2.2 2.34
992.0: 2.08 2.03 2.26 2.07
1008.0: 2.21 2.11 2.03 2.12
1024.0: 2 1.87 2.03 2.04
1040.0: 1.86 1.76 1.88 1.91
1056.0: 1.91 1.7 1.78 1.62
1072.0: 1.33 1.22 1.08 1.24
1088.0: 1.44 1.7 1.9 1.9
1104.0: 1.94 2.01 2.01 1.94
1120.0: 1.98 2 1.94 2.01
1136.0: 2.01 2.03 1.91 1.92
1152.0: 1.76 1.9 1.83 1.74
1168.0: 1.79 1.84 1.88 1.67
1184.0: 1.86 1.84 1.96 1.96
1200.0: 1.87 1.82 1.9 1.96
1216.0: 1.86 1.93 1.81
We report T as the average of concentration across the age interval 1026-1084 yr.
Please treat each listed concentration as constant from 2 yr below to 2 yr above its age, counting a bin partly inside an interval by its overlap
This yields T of 1.7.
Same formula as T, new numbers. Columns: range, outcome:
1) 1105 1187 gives 1.9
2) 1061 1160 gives 1.77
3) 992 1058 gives 2.01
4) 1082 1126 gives 1.82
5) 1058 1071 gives 1.67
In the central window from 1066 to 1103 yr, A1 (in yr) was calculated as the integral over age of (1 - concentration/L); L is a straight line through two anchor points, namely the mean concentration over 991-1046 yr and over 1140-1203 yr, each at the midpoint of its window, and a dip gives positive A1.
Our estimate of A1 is 8.5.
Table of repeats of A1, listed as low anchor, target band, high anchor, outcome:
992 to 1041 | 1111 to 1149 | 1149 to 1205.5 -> -1.45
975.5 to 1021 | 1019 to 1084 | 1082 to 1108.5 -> 6.24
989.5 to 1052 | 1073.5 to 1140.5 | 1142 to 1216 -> 5.28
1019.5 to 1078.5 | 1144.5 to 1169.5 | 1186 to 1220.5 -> 0.48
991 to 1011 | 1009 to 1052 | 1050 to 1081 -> -2.12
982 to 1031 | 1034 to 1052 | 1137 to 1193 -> 1.42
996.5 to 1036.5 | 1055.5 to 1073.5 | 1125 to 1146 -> 3.35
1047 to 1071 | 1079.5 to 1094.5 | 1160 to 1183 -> 3.11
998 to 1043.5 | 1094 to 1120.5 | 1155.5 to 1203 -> -0.25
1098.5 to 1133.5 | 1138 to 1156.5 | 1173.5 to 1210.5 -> 0.21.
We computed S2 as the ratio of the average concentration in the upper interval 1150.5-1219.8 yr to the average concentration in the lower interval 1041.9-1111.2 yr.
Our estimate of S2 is 1.11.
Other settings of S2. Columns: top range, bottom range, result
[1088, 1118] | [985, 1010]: 0.87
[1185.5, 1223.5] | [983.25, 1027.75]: 0.89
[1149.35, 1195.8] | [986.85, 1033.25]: 0.88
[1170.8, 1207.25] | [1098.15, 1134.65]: 0.94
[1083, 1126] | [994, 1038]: 0.89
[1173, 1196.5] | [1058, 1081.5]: 1.27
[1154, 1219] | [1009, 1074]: 0.99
